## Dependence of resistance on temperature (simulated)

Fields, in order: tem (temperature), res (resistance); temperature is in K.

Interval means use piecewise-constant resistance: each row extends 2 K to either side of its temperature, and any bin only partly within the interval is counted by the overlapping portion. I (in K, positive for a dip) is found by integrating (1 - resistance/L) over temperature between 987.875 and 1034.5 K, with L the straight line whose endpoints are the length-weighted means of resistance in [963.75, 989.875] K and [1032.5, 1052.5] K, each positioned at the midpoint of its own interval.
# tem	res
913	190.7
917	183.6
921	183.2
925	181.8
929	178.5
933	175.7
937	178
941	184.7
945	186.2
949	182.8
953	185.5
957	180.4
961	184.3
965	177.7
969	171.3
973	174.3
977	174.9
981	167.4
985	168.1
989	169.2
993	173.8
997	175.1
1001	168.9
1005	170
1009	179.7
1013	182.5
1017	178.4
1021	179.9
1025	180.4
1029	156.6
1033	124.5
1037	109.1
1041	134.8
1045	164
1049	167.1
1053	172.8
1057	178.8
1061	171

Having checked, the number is -3.98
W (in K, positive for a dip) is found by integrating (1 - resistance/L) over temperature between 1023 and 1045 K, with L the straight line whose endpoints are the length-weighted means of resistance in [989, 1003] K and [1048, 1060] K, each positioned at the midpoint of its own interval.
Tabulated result 3.78 K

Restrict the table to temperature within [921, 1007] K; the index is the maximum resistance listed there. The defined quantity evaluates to 186.2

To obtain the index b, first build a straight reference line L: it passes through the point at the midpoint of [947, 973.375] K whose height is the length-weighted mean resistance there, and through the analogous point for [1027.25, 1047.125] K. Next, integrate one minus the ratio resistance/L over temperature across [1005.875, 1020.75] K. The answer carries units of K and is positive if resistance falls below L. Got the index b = -2.83 K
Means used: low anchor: 180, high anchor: 138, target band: 179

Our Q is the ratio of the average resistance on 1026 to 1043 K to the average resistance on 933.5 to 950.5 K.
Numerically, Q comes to 0.74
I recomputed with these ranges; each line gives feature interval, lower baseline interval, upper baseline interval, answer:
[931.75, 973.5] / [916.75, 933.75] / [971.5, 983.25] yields -1.01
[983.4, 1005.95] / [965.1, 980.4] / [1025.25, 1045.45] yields -1.32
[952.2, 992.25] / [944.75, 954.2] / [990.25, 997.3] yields 0.91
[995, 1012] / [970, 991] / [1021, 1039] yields -1.54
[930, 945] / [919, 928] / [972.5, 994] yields -0.07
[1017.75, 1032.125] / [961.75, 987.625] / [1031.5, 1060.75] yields -0.99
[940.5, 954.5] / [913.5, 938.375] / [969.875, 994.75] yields -0.60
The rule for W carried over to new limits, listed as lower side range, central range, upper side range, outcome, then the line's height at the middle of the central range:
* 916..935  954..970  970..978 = -0.33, 176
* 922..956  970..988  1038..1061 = 0.35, 174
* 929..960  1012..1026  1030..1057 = -2.11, 157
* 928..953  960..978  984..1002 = -0.02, 176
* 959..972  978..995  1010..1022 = 0.83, 179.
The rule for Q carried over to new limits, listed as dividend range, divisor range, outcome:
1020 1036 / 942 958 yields 0.85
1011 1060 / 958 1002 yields 0.93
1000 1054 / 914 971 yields 0.89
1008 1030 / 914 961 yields 0.97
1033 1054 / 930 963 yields 0.80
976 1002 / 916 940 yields 0.95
